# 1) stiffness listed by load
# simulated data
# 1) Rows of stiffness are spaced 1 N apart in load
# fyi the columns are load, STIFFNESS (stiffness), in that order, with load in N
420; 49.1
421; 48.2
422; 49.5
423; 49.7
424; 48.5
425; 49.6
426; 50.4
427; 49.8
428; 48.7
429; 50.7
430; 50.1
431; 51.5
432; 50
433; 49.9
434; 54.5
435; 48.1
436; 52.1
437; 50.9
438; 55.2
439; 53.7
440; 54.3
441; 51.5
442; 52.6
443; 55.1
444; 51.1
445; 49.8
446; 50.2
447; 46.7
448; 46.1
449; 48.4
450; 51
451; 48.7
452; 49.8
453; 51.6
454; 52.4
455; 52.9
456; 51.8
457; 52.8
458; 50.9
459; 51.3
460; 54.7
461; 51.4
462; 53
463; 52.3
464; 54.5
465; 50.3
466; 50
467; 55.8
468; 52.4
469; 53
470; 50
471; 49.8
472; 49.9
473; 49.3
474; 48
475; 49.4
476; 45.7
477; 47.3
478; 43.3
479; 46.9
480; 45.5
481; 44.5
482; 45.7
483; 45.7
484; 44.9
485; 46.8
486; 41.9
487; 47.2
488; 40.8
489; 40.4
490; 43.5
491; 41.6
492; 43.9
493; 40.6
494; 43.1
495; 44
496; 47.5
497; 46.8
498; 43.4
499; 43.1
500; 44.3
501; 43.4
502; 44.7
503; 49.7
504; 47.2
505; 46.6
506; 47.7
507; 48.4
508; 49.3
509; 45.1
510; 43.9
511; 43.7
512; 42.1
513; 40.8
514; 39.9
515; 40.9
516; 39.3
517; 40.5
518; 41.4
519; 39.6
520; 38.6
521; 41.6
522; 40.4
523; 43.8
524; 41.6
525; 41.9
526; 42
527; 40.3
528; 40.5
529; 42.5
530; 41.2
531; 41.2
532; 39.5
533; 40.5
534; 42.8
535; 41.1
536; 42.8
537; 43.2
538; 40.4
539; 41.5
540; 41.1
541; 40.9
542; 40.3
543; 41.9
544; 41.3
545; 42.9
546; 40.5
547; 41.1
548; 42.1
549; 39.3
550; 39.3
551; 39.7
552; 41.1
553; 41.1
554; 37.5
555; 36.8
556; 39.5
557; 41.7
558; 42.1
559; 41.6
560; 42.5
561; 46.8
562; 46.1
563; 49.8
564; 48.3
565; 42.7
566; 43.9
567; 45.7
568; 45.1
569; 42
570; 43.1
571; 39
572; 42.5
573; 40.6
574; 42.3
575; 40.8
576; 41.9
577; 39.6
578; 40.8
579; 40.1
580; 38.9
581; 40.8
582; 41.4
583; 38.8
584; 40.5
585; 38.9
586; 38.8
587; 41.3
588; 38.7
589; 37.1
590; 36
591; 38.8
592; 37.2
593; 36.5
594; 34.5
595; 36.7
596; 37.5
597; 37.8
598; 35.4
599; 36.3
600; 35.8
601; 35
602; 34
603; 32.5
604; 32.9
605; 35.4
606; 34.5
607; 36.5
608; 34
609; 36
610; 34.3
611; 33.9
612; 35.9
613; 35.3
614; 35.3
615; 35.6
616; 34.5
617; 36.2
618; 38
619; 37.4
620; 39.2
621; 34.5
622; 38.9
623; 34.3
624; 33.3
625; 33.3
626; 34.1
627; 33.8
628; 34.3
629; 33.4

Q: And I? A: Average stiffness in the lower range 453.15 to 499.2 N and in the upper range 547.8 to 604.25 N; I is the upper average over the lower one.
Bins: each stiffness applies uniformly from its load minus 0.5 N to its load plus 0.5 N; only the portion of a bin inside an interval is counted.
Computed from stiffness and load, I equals 0.83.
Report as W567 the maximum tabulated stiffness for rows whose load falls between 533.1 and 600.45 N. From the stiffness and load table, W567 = 49.8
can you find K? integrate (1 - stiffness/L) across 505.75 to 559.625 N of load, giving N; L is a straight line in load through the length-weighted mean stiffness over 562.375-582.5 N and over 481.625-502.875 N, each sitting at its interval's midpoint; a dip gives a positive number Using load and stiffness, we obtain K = 2.22 N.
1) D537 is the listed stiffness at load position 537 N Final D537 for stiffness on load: 43.2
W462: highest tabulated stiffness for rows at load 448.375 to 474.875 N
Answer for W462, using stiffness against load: 55.8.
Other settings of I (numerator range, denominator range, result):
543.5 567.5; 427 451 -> 0.83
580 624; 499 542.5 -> 0.86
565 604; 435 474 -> 0.76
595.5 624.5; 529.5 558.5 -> 0.87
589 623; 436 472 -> 0.69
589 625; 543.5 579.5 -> 0.85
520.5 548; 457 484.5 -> 0.84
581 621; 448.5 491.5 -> 0.75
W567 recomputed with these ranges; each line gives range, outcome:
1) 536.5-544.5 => 43.2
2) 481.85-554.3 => 49.7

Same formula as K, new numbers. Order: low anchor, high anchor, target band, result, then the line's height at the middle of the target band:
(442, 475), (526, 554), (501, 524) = 0.6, 44.4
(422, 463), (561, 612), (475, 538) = 3.2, 45.7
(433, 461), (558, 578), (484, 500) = 1.5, 48.4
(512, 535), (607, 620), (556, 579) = -2.7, 38.4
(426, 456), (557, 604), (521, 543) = 1.2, 43.9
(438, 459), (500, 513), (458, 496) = 0.8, 48.5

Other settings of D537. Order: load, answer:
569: 42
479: 46.9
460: 54.7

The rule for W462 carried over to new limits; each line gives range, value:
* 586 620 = 41.3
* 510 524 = 43.9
